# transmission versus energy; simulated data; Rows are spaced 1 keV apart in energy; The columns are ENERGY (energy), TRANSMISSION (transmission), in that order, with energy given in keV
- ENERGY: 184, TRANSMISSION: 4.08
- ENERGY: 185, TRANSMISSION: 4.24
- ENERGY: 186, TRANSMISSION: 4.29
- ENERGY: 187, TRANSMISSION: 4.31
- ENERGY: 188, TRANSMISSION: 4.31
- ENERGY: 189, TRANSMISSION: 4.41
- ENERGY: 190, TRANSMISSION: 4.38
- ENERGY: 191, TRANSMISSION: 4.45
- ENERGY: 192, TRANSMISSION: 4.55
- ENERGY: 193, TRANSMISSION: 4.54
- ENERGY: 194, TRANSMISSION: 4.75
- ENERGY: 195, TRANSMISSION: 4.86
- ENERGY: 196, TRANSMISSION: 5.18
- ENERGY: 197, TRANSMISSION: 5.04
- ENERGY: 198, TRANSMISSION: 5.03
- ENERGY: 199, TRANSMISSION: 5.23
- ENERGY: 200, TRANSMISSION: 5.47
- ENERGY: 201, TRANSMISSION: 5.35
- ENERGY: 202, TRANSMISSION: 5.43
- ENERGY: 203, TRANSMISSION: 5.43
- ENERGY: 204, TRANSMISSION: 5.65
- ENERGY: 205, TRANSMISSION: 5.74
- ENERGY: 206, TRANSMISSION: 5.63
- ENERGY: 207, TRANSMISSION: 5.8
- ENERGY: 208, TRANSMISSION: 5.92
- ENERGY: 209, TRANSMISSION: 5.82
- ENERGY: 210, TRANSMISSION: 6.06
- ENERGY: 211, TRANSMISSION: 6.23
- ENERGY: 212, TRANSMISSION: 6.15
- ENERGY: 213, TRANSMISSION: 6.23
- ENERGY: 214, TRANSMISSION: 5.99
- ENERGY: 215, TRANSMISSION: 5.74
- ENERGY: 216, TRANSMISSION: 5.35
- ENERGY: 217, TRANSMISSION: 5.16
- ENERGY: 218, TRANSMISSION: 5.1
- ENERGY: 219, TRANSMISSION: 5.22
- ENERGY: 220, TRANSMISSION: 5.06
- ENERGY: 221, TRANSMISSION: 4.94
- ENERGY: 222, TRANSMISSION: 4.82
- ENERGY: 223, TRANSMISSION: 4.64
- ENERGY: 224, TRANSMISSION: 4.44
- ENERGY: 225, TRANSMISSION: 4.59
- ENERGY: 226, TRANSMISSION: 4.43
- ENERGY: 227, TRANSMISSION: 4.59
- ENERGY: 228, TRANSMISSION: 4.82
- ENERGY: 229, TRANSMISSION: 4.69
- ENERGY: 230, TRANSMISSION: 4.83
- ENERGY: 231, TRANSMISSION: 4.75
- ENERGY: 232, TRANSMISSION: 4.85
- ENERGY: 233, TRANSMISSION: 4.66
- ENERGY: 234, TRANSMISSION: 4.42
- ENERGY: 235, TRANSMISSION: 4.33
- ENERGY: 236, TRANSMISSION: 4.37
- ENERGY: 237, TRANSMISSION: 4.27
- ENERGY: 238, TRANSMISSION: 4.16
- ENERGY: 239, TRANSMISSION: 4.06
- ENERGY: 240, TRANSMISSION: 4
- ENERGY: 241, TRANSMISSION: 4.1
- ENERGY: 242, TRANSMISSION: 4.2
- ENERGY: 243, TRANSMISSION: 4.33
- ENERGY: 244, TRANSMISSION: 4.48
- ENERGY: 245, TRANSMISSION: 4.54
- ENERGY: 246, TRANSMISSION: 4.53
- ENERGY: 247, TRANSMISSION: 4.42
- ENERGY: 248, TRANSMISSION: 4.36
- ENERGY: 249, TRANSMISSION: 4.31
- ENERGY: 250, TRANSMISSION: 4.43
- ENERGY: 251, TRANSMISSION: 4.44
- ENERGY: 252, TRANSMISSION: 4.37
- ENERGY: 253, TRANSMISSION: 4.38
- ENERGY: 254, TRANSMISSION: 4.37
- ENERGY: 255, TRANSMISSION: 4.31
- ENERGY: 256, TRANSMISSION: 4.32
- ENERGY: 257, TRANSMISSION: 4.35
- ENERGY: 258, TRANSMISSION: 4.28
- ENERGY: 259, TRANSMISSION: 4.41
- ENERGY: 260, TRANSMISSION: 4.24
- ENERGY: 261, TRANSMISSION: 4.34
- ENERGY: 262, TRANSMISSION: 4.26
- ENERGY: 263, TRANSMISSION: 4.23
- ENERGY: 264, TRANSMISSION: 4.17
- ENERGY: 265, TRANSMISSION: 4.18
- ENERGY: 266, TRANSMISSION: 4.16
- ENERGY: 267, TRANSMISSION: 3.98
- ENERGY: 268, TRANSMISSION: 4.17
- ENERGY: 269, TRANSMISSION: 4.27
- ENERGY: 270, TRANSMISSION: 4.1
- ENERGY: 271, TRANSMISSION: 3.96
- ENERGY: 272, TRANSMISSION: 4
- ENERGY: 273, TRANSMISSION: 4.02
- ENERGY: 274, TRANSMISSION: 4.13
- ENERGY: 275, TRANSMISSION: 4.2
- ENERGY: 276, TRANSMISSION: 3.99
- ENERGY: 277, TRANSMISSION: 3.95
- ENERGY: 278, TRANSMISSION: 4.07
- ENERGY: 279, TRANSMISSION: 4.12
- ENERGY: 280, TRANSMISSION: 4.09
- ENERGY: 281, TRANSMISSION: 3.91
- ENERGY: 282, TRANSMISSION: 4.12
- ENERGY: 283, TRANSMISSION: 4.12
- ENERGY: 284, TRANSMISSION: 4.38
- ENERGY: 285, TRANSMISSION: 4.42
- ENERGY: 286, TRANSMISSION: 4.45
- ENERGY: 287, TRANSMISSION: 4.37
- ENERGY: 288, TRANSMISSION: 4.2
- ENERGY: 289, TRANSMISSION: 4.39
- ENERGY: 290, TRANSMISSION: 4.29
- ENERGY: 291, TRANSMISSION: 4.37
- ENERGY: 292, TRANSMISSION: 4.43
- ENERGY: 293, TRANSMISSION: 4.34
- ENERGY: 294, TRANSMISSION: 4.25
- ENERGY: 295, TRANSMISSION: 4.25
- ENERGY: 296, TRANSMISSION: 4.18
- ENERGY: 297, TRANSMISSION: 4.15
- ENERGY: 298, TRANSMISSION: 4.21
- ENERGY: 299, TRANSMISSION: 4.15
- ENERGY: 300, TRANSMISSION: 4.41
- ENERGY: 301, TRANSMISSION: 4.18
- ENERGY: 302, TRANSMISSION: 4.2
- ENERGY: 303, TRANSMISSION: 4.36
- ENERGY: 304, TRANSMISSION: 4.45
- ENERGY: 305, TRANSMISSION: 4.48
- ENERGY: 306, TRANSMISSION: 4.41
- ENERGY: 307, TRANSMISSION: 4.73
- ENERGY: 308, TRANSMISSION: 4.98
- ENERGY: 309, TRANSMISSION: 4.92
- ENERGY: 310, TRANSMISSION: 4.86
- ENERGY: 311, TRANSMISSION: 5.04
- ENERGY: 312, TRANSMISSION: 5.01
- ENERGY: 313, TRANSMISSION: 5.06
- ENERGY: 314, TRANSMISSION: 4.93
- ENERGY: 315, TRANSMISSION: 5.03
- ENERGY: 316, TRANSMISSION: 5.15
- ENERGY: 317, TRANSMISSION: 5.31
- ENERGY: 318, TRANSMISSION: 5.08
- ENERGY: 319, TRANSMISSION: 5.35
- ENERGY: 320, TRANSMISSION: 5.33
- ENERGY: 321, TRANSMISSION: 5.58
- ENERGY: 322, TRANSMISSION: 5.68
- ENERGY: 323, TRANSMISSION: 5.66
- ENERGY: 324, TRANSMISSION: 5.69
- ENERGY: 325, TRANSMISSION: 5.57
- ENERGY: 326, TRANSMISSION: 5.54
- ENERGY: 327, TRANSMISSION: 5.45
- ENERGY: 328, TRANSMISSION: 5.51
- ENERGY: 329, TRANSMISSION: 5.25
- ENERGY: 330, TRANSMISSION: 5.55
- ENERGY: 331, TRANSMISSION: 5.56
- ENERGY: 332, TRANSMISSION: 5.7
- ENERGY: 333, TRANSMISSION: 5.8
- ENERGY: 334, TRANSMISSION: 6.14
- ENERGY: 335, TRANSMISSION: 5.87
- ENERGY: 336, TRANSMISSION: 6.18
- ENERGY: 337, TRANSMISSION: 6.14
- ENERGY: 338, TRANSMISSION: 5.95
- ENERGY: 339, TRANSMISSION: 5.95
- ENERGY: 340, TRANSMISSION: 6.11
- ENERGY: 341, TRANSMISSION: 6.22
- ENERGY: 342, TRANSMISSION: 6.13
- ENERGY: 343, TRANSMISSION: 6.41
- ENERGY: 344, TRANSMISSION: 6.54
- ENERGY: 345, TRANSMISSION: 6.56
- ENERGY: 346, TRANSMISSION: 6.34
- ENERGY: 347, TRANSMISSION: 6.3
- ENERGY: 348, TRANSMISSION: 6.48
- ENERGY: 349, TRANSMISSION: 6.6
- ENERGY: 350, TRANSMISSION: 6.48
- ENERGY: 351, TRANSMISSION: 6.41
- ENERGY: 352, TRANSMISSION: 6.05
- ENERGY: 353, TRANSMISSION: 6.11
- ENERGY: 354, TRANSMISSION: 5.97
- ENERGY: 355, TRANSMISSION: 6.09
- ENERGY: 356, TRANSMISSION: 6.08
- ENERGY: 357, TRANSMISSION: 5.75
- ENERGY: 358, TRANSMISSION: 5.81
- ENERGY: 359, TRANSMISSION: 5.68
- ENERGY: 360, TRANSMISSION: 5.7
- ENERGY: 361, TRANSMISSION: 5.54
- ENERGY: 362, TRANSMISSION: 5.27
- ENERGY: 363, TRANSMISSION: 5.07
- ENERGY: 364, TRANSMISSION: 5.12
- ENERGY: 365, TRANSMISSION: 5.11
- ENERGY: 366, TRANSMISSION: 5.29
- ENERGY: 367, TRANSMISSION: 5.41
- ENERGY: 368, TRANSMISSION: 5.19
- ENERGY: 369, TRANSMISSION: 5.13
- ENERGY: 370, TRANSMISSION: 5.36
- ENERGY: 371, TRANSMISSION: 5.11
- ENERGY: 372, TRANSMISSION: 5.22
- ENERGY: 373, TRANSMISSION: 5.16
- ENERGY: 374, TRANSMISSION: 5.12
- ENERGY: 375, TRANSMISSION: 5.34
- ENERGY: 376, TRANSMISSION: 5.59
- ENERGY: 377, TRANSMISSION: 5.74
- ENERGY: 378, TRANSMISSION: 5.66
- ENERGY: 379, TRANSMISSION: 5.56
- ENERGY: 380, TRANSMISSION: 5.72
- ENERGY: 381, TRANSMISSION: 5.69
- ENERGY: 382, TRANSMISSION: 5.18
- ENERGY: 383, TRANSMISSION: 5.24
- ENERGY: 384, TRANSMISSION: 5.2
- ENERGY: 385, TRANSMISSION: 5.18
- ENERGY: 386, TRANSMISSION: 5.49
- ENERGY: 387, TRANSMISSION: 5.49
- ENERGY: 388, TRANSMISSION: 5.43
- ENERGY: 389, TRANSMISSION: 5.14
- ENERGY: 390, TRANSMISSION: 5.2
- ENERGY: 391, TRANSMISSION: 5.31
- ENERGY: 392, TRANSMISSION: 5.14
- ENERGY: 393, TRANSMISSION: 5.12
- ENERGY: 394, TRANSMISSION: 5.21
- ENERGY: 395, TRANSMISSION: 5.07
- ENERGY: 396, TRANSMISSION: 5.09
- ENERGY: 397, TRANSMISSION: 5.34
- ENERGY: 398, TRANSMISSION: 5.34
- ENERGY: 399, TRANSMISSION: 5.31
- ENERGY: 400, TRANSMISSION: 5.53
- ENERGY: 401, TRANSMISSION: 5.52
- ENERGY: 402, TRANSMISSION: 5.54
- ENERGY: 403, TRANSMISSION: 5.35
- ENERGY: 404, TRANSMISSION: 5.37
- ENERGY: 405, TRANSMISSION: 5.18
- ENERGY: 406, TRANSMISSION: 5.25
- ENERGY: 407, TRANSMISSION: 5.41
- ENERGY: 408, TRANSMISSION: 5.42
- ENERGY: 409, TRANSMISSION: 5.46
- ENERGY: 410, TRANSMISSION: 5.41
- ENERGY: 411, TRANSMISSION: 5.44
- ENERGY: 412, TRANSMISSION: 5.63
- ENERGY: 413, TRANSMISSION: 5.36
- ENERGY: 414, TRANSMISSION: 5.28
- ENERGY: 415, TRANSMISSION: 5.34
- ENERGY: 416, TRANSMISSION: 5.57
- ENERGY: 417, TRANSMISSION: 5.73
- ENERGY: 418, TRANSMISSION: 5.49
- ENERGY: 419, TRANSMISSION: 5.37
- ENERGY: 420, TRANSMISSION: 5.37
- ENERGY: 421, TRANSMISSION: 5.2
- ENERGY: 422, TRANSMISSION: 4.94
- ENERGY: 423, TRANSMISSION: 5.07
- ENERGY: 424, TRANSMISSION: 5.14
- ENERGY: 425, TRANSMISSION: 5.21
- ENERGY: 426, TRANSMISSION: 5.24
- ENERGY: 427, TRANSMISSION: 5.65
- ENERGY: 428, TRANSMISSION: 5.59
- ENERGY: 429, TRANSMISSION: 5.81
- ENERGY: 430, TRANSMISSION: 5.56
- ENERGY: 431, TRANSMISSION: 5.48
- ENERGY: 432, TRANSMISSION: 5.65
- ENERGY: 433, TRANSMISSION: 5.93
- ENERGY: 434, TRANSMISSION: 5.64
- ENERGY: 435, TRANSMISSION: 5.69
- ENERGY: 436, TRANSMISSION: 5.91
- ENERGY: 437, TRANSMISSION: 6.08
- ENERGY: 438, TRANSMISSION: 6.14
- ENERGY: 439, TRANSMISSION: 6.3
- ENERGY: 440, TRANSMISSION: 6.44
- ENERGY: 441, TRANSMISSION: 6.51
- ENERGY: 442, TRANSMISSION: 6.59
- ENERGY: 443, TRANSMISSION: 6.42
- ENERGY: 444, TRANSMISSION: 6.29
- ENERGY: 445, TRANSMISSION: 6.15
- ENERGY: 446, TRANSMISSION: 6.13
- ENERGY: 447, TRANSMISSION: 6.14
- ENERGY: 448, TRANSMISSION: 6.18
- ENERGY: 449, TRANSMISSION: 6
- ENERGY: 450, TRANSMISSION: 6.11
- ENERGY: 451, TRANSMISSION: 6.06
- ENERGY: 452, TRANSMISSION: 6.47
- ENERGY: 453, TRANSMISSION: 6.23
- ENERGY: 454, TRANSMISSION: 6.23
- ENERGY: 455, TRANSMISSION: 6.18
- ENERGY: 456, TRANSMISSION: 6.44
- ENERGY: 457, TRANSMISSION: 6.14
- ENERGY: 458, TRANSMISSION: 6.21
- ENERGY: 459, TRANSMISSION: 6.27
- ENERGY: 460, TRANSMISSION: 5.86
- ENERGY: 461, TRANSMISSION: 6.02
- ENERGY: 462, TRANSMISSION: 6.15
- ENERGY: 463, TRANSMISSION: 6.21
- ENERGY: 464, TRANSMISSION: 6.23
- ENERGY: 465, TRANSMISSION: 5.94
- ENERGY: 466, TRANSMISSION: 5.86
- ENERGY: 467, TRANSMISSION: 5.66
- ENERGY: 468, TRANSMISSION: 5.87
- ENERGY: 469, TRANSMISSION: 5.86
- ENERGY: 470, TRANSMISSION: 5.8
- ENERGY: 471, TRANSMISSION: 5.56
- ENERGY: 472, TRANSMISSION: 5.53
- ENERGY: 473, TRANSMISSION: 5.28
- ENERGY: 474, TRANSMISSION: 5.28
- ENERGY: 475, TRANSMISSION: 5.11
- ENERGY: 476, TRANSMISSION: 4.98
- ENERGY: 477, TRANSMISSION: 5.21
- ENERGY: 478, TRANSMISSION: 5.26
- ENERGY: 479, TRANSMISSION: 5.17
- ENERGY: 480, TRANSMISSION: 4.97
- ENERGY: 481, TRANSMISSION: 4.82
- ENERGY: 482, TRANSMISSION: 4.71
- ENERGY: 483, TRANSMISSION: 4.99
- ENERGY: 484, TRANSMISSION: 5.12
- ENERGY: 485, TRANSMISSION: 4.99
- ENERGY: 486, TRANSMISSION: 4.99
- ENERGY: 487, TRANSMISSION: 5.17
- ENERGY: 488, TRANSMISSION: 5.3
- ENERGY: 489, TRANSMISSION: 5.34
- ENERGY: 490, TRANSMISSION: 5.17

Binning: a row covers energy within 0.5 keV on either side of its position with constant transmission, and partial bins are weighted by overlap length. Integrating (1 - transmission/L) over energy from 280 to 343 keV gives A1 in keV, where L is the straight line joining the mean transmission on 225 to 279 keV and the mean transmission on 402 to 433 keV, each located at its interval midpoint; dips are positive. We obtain -3.7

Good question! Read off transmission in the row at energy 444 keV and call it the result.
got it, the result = 6.29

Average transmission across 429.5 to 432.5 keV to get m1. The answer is 5.56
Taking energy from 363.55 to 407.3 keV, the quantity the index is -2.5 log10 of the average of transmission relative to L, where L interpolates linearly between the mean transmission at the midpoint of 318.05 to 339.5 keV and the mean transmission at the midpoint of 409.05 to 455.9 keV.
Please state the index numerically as 0.08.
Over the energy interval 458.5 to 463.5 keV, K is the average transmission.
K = 6.1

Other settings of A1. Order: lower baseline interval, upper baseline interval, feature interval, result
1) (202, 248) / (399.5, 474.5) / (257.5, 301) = 8.1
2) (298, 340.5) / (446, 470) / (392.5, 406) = 1.0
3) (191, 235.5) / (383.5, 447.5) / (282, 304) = 4.2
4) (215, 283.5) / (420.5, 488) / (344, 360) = -3.5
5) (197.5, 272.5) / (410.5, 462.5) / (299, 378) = -2.7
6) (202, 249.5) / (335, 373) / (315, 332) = 0.6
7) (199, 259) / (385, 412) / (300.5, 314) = 1.1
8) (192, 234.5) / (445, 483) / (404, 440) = 1.0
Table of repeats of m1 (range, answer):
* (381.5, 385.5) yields 5.2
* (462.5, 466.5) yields 6.06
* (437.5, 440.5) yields 6.29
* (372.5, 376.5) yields 5.3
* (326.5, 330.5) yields 5.44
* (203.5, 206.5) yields 5.67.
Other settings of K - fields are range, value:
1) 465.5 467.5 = 5.76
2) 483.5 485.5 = 5.05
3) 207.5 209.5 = 5.87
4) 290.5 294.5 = 4.35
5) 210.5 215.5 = 6.07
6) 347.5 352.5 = 6.4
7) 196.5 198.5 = 5.04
